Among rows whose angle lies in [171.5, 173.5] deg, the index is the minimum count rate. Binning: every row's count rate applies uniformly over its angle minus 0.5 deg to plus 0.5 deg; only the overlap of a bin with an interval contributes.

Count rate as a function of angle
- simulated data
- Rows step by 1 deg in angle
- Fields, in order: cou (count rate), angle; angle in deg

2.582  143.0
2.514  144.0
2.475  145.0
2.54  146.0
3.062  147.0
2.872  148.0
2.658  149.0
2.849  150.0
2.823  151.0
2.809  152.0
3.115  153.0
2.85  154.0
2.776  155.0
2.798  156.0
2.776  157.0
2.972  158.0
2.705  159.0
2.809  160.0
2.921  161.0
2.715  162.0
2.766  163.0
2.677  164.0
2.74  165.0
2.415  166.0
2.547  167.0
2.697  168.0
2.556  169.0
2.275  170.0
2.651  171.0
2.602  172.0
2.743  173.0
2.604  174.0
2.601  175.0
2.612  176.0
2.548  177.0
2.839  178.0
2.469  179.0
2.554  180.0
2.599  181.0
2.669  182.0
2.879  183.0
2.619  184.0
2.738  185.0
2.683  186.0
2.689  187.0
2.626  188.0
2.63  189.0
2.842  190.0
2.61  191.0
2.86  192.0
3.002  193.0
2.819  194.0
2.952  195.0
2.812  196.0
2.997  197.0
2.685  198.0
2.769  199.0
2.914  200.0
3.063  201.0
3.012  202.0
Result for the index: 2.602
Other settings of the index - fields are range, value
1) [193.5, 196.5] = 2.812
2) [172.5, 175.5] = 2.601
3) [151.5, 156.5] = 2.776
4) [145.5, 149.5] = 2.54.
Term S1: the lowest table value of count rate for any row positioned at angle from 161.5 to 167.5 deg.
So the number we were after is 2.415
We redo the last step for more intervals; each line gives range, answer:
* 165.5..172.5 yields 2.275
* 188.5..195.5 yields 2.61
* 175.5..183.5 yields 2.469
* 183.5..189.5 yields 2.619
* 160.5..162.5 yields 2.715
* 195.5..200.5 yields 2.685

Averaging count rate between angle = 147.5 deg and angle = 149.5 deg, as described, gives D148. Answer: 2.76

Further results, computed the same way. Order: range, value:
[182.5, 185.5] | 2.75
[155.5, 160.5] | 2.81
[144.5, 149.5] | 2.72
